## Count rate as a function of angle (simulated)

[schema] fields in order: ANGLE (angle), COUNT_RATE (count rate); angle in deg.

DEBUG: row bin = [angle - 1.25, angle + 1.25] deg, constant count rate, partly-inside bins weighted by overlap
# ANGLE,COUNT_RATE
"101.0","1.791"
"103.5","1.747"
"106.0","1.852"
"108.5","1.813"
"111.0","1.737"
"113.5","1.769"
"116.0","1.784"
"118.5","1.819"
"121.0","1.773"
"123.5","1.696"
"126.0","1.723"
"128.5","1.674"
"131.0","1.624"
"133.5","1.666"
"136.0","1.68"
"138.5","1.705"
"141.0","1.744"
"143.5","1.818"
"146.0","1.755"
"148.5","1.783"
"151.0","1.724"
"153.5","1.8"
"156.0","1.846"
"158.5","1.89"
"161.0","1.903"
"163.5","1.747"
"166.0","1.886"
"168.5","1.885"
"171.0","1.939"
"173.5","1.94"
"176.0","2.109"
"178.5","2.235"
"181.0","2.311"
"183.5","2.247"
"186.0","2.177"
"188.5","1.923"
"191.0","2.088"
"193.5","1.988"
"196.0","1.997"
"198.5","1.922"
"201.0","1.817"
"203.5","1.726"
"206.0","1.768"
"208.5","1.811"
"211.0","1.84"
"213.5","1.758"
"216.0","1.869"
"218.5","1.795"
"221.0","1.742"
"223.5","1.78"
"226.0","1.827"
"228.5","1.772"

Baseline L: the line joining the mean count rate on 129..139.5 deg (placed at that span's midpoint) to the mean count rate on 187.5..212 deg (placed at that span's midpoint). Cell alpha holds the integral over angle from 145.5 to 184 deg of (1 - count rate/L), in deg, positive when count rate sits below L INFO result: -3.5 deg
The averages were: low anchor 1.67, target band 1.94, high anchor 1.89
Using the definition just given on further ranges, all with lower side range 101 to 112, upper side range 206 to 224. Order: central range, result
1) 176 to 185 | -2.2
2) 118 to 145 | 1.1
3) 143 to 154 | 0.1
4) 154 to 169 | -0.5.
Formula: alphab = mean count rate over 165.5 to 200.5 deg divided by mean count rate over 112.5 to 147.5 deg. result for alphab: 1.2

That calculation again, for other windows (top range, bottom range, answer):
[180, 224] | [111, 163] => 1.09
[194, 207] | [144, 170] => 1.02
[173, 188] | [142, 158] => 1.21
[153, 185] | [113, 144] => 1.15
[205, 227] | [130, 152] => 1.04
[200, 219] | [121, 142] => 1.06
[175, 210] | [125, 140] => 1.20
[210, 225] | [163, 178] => 0.93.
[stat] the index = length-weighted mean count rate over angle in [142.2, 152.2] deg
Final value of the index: 1.77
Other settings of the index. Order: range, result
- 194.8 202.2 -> 1.91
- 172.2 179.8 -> 2.1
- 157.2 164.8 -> 1.85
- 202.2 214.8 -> 1.78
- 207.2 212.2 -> 1.82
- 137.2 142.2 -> 1.72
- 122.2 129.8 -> 1.7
